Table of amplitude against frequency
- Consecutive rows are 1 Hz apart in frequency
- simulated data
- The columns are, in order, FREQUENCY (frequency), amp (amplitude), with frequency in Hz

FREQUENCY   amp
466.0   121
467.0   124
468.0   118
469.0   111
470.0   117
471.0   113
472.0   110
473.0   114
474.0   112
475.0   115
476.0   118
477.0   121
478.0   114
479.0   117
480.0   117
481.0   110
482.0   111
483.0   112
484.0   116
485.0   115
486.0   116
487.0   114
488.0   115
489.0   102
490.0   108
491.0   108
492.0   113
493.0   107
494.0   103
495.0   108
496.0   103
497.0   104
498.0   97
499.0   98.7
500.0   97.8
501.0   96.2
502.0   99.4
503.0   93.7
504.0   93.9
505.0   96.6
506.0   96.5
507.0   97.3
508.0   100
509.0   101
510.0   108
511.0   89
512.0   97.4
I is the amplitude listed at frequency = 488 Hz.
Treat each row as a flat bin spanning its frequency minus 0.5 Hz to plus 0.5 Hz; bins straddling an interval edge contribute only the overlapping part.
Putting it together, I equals 115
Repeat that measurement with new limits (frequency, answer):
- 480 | 117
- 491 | 108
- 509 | 101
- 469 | 111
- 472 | 110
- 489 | 102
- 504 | 93.9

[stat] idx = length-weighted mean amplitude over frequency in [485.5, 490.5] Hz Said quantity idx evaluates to 111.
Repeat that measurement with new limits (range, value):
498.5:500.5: 98.2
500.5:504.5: 95.8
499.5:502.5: 97.8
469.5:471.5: 115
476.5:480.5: 117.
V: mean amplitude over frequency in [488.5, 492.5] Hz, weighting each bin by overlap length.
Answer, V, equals 108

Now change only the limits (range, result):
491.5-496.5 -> 107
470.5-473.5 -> 112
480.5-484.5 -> 112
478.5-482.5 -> 114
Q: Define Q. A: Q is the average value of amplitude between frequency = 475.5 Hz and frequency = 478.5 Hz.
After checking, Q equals 118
